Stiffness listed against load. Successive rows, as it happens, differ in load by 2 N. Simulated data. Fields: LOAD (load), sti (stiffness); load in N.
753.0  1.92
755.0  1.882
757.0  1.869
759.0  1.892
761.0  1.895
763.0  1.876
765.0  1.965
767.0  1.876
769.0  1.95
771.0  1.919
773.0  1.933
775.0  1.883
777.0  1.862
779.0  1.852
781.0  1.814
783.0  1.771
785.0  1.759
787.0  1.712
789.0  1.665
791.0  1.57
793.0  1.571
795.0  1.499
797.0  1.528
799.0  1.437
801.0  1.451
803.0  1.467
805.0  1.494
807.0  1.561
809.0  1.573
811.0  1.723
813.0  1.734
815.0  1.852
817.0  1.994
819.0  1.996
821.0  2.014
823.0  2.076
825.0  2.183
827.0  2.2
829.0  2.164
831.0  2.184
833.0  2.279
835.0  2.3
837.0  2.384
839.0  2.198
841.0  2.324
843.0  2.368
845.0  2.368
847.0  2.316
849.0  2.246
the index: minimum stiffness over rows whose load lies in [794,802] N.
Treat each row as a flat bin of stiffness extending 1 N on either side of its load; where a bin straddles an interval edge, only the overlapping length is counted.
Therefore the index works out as 1.437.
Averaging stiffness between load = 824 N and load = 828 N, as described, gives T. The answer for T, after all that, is 2.19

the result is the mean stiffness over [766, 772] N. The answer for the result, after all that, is 1.91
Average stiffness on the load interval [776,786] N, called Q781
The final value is 1.81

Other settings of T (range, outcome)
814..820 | 1.95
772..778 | 1.89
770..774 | 1.93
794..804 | 1.48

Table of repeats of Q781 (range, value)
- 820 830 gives 2.13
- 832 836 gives 2.29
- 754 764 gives 1.88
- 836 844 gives 2.32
